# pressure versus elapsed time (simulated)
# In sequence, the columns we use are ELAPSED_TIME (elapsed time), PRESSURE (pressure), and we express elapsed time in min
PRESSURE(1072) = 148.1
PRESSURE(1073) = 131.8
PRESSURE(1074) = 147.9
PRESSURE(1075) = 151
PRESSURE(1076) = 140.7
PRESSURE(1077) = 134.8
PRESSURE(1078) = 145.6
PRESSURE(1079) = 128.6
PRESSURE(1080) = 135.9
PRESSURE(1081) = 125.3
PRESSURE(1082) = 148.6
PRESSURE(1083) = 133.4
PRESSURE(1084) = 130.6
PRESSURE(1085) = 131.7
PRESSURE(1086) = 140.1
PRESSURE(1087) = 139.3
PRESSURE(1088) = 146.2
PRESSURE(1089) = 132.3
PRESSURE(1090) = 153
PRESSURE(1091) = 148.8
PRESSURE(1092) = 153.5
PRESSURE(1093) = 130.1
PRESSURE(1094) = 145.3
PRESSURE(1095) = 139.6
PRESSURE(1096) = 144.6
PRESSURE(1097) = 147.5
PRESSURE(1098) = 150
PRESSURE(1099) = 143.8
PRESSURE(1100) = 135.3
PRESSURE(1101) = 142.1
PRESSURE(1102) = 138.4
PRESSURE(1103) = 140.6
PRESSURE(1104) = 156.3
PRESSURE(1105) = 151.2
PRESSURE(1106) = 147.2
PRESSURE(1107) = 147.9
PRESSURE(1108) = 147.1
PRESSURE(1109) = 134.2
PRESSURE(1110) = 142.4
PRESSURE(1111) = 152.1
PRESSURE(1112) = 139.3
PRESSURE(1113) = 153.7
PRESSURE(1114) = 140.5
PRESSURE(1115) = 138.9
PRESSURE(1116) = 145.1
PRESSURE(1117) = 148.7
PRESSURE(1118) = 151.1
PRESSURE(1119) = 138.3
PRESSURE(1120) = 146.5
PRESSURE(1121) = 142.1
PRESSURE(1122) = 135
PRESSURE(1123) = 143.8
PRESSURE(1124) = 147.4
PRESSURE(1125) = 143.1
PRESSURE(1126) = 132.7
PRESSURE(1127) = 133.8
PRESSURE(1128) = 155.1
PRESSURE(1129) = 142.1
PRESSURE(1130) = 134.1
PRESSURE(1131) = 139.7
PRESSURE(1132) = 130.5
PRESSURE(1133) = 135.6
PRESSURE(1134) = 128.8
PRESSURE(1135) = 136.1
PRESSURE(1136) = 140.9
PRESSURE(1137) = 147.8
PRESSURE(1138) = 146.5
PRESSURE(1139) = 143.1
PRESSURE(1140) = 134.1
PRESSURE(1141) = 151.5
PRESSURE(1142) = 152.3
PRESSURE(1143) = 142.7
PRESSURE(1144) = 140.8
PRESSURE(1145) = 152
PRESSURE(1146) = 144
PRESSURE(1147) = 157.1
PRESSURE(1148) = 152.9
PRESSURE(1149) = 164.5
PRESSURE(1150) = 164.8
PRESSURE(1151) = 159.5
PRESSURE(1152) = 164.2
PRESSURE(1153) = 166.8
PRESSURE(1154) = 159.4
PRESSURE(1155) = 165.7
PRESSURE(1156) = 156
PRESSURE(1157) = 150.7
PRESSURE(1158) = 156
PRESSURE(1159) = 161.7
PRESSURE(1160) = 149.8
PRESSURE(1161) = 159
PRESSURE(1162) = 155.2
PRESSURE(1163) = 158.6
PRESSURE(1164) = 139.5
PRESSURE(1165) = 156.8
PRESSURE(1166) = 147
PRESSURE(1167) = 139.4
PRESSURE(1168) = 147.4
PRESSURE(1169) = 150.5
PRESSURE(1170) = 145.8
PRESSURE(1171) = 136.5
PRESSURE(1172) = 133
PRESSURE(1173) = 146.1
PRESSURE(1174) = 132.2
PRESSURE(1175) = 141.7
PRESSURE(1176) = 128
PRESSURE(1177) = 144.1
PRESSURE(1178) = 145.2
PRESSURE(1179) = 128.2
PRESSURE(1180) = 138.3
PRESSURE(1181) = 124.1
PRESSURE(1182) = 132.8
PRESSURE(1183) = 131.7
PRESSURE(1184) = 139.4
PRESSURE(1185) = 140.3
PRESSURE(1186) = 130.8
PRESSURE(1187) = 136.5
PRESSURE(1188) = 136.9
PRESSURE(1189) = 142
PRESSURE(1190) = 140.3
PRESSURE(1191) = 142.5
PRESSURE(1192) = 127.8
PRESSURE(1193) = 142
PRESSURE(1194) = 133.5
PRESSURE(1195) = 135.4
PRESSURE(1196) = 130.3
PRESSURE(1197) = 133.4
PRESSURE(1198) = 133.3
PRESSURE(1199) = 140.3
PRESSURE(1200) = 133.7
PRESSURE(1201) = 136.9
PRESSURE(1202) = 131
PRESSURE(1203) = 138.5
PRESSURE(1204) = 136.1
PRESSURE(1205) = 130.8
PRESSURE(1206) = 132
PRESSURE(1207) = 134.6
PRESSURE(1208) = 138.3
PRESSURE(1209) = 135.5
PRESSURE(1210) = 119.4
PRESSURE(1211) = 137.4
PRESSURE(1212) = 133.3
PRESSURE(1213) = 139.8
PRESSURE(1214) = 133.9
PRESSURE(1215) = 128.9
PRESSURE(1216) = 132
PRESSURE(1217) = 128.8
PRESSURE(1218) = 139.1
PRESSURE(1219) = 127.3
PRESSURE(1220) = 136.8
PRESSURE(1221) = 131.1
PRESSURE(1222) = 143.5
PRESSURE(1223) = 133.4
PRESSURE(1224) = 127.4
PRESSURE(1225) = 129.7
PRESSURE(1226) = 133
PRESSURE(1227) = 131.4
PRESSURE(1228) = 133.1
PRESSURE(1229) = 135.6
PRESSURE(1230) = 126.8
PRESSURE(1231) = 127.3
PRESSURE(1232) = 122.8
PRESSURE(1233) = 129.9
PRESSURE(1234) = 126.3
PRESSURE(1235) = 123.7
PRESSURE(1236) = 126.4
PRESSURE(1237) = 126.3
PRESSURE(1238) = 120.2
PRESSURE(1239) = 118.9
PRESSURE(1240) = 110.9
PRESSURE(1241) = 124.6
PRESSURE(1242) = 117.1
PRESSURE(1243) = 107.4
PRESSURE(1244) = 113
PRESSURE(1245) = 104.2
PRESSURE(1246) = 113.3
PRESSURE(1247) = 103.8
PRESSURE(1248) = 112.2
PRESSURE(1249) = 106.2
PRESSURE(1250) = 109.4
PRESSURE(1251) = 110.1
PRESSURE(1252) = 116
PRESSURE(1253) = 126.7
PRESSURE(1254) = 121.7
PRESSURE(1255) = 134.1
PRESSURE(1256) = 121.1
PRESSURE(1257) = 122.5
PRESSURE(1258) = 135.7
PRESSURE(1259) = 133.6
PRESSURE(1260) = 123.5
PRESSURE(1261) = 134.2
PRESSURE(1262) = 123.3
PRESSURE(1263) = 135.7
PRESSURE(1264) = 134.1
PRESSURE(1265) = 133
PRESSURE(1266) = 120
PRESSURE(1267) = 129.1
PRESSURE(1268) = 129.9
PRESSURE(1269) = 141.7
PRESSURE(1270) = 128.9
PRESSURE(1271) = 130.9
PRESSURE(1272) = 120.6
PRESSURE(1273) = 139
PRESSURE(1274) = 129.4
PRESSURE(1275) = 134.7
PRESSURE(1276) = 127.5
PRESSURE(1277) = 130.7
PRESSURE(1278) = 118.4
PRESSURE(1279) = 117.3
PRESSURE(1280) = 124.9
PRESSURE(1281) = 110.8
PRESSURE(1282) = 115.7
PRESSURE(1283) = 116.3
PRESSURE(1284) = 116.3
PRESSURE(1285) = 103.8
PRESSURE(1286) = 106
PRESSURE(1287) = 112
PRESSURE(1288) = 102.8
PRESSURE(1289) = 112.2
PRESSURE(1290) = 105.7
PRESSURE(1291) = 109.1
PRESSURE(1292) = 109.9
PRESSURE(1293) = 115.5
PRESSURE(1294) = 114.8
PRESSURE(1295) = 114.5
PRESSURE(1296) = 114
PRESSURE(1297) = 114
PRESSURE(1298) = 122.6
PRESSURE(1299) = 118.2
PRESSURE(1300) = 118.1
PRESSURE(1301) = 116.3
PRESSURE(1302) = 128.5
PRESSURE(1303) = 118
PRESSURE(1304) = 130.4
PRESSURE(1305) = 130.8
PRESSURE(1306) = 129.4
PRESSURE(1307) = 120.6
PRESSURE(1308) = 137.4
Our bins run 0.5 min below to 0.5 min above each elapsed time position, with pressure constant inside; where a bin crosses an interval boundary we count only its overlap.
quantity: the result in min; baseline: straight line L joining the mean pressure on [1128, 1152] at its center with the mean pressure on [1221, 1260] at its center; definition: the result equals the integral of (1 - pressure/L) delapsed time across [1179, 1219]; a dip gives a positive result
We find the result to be -0.7 min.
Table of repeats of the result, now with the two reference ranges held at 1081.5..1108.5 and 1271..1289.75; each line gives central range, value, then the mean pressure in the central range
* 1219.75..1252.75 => 0.7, 122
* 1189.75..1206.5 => -0.7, 135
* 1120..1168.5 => -4.1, 148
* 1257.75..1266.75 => -0.7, 130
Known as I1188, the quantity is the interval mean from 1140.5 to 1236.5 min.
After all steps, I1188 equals 140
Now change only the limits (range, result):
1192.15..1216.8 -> 134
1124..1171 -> 148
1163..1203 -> 138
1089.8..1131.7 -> 144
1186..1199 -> 136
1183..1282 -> 128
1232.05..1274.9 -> 123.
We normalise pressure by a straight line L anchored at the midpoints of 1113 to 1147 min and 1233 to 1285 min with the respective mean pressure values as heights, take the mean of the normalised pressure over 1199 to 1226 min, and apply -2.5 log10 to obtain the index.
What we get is -0.03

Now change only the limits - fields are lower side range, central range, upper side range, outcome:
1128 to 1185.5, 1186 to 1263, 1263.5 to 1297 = 0.03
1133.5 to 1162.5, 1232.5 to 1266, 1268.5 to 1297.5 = 0.05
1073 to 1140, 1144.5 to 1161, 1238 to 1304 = -0.17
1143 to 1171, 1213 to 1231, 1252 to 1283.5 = 0.04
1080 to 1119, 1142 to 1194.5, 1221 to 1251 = -0.10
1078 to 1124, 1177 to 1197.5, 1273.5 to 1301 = -0.05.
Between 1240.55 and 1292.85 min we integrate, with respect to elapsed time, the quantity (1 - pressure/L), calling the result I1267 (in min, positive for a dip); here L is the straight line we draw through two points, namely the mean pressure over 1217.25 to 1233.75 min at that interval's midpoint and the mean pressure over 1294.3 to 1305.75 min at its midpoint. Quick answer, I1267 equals 2.1 min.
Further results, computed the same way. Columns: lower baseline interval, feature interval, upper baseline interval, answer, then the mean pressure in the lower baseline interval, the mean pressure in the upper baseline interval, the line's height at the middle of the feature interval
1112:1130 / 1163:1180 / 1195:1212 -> -0.53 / 143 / 134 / 137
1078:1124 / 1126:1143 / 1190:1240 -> -0.15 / 142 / 132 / 139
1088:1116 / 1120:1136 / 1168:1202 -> 0.34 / 144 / 137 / 142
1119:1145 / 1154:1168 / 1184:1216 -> -1.51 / 141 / 135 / 139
